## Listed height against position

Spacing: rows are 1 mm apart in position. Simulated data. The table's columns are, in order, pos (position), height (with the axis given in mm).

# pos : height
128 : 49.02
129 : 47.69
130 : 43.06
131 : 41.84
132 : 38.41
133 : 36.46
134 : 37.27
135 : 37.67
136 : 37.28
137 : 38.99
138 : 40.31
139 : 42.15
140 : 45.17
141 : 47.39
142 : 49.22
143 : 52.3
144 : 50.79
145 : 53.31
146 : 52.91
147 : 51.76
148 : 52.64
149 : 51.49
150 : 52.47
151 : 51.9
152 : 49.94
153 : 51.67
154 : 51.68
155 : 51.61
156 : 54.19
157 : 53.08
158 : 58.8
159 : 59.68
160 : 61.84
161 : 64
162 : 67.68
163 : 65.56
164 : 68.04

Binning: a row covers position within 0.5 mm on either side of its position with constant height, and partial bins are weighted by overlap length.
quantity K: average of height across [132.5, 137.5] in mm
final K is 37.5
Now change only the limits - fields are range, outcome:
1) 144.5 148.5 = 52.7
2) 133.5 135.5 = 37.5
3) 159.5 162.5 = 64.5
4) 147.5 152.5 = 51.7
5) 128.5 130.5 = 45.4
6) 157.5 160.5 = 60.1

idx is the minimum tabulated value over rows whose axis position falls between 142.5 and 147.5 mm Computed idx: 50.79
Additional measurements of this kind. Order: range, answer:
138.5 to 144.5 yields 42.15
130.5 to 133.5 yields 36.46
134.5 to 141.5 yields 37.28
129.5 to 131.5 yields 41.84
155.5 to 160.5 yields 53.08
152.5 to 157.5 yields 51.61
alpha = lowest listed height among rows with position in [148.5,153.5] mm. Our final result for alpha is 49.94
